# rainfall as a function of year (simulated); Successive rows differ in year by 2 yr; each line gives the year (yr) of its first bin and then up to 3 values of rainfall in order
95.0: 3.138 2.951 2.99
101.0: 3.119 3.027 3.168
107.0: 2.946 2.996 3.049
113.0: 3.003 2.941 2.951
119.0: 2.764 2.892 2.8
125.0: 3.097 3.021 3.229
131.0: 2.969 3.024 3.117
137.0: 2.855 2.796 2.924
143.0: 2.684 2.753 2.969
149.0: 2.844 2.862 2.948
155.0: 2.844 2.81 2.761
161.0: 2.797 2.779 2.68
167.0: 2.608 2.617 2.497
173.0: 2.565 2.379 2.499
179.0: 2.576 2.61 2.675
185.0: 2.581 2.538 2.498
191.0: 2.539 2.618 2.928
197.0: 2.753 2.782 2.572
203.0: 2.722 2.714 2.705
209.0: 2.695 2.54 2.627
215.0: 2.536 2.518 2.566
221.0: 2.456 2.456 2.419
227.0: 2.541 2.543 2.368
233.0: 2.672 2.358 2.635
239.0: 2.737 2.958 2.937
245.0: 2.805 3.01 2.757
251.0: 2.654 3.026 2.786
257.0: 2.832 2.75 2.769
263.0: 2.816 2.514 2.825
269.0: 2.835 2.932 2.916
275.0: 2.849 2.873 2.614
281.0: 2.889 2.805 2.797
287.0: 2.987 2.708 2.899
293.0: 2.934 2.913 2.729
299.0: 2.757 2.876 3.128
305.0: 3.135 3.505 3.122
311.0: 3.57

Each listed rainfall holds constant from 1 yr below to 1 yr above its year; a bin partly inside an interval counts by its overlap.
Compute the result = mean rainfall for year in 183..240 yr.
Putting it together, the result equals 2.59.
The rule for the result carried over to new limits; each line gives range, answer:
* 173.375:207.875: 2.63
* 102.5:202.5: 2.8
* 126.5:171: 2.85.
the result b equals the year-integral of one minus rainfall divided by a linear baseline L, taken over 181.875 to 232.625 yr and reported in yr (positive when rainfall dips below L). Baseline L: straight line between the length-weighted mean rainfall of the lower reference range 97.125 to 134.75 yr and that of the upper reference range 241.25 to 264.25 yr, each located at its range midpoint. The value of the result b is 5.1 yr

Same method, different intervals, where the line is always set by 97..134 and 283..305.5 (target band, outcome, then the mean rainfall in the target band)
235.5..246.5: 0.44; 2.8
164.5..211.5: 5.29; 2.62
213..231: 2.63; 2.5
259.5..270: 0.56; 2.75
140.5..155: 0.61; 2.85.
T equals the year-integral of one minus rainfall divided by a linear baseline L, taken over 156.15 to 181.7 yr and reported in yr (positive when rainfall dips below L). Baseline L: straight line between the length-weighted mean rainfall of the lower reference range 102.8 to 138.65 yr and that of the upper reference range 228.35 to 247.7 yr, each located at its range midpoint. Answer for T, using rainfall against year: 2.2 yr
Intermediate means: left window 2.99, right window 2.7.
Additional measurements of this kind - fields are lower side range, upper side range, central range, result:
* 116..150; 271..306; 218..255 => 2.9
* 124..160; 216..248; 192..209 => 0.0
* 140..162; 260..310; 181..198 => 1.3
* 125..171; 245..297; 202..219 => 1.3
